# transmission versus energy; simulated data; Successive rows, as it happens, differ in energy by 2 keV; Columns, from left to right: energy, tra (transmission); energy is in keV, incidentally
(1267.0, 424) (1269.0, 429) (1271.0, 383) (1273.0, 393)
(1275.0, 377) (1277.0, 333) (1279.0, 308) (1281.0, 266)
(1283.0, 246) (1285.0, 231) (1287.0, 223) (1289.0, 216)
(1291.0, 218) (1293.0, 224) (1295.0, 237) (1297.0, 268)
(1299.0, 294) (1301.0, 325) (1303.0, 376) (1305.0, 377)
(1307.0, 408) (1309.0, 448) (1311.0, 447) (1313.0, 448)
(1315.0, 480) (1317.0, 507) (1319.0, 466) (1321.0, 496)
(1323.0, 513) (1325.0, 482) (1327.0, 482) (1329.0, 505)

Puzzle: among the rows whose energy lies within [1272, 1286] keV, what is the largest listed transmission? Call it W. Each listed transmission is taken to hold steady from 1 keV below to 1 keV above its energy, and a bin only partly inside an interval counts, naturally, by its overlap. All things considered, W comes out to 393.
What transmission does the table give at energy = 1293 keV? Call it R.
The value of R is 224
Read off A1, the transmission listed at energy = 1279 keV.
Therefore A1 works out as 308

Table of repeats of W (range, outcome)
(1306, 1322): 507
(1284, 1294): 231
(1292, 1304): 376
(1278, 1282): 308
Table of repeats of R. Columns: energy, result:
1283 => 246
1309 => 448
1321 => 496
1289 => 216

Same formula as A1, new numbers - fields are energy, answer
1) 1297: 268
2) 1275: 377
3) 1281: 266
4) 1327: 482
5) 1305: 377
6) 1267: 424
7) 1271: 383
